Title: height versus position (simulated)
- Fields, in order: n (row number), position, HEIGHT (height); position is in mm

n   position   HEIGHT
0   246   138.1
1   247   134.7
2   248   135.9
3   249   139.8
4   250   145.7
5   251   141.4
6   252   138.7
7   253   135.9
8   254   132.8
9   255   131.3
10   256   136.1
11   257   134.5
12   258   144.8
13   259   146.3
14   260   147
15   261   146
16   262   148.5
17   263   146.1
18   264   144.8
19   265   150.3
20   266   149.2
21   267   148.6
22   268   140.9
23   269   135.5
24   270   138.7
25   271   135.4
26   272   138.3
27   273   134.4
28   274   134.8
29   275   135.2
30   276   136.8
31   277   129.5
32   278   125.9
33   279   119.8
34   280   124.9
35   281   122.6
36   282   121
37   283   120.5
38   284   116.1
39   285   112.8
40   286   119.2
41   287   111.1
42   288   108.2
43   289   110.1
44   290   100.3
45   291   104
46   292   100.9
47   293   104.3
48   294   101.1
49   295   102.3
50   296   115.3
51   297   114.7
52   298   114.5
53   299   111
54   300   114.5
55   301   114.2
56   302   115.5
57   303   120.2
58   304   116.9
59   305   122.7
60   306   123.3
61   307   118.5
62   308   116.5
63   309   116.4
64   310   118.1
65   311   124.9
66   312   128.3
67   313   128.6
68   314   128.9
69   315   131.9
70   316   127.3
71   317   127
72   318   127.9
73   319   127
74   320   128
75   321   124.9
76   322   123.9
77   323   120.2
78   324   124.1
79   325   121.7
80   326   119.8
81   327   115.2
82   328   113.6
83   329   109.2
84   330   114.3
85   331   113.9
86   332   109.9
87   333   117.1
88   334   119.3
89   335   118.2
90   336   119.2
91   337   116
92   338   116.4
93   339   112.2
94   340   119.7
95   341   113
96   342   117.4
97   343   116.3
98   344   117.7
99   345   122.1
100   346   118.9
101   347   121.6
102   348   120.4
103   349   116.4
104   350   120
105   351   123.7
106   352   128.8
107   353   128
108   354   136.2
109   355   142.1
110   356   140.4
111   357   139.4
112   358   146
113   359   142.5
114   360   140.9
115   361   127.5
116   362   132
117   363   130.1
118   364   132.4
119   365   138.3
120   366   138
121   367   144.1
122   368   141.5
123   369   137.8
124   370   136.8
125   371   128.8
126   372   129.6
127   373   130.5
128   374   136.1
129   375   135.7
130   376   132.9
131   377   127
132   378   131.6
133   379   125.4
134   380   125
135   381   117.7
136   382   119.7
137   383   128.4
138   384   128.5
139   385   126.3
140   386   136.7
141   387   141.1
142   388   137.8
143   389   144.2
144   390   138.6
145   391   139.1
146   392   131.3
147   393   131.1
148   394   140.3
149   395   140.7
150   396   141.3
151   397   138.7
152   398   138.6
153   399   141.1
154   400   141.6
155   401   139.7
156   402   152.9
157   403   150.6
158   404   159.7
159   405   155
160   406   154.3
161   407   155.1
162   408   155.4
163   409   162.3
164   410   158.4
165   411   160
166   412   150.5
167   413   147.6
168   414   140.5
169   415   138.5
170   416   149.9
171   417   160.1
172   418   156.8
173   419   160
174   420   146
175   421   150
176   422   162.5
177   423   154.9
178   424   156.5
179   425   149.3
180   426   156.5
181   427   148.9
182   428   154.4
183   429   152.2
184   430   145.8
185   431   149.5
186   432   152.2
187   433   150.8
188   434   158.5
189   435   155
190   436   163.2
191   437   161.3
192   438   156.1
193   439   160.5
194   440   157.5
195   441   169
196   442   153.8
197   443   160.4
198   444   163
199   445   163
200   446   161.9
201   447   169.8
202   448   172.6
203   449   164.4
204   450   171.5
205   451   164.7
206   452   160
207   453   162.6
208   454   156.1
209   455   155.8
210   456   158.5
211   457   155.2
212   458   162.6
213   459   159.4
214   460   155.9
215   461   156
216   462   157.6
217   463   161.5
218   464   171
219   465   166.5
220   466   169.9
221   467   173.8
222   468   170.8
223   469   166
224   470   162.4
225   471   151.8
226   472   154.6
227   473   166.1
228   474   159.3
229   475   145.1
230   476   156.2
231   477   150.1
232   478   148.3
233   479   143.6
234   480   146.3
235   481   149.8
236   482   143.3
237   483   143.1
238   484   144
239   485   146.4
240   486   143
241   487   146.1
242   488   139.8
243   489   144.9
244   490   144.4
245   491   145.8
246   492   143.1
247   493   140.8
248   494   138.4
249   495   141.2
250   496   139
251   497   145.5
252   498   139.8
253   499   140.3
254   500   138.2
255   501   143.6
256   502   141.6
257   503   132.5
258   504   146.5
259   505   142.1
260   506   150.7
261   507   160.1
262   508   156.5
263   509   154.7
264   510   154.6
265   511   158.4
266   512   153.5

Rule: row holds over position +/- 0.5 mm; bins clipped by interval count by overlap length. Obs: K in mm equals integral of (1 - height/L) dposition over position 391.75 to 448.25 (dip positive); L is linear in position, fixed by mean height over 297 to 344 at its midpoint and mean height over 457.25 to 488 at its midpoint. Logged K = -3.8 mm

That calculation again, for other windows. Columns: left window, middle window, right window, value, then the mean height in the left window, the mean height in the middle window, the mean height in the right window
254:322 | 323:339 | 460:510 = 1.77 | 126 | 117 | 150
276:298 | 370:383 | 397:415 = 1.15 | 114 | 129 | 150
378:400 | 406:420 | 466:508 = -1.60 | 134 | 153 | 148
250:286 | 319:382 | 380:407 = 5.48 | 135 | 126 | 139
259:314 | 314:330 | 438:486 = 1.03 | 124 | 123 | 159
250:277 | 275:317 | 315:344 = 3.90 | 140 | 118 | 119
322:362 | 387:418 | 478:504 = -3.72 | 123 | 147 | 143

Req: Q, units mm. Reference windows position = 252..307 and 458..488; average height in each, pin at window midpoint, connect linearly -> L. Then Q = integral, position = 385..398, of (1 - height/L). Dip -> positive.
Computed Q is 0.5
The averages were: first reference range 126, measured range 138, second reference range 155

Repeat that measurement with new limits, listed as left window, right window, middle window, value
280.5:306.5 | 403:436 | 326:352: 2.1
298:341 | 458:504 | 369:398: -0.2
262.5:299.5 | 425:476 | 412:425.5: 0.1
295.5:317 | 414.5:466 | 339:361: 1.0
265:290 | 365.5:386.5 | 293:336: 3.4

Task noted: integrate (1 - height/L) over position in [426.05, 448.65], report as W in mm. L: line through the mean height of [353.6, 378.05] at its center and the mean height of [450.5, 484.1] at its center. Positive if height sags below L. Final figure -1.05 mm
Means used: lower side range 136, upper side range 157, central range 158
